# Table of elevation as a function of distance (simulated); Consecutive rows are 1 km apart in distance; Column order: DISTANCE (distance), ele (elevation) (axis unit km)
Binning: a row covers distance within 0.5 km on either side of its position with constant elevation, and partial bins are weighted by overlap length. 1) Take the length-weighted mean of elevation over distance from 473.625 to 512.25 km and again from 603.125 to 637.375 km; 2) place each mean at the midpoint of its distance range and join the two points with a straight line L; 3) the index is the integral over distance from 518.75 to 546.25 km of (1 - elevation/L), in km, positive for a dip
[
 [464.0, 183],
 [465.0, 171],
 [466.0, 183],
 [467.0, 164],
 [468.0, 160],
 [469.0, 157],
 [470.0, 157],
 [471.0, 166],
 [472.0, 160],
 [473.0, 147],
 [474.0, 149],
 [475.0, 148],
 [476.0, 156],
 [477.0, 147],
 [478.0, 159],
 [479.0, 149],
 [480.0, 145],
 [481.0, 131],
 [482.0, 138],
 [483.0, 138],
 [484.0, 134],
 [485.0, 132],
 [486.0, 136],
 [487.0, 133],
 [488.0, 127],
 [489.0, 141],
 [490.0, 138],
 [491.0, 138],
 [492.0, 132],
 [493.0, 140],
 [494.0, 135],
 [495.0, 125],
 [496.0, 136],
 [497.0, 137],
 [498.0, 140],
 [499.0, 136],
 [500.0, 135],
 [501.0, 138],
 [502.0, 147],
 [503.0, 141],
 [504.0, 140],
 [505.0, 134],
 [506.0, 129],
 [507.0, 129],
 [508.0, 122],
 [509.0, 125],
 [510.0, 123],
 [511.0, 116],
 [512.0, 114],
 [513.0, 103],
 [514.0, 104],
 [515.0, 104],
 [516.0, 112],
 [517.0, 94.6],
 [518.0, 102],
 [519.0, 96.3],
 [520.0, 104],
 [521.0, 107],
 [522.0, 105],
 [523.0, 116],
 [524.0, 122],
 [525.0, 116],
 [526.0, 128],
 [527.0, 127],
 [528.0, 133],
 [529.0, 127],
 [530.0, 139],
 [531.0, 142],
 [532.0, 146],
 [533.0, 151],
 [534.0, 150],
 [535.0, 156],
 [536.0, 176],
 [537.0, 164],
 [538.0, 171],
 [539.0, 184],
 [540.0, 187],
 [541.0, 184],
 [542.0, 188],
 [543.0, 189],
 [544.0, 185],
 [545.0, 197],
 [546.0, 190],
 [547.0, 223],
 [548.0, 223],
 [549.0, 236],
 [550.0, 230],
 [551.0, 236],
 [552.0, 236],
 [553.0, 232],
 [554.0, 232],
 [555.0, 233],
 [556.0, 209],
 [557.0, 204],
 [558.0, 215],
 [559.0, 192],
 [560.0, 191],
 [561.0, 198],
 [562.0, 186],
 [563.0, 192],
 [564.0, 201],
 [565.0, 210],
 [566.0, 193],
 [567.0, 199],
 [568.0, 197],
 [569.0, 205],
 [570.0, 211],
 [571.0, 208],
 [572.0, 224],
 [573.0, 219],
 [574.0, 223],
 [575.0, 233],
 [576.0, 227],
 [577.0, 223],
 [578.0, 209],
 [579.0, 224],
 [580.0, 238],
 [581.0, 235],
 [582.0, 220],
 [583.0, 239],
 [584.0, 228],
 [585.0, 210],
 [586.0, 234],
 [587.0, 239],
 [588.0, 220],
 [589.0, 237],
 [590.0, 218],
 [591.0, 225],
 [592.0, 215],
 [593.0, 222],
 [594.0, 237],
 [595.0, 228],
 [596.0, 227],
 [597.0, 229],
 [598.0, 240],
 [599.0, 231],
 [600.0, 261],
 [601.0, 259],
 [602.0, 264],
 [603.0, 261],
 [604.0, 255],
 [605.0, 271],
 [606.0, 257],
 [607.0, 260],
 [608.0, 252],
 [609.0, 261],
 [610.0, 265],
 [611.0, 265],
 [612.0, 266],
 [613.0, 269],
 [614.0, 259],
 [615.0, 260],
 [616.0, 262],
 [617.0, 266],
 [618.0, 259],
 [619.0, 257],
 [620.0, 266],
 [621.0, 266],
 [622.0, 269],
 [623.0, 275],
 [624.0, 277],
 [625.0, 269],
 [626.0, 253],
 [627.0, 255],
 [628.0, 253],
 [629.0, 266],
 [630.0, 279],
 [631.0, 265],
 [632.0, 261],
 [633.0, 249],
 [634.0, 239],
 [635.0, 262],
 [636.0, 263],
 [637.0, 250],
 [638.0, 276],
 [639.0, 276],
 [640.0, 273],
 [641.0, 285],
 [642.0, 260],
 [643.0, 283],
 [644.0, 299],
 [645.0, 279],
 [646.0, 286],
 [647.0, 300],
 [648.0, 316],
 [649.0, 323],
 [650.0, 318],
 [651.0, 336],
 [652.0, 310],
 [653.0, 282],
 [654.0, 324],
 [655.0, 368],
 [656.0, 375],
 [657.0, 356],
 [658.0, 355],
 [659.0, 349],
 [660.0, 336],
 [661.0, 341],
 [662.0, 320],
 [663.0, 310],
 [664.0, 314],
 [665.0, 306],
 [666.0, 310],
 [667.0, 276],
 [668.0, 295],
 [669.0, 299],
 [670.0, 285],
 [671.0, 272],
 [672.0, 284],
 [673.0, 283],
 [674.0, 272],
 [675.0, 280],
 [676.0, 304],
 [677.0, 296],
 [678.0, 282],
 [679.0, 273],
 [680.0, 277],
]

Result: 4.2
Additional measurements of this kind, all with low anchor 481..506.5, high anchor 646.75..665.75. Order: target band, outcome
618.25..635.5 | 1.83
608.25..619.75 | 0.66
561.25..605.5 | 3.07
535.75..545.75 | 0.46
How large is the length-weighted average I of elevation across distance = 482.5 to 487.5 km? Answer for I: 135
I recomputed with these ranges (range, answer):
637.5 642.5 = 274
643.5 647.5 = 291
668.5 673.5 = 285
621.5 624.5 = 274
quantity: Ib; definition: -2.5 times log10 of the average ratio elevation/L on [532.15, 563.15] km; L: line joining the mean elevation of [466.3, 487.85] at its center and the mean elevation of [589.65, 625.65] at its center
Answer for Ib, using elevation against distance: 0.042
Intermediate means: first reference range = 148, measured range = 198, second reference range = 254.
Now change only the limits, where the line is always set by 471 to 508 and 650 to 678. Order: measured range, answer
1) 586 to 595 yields 0.06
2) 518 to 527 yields 0.47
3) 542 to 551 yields -0.07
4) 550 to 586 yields 0.01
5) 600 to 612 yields -0.03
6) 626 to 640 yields 0.08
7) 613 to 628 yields 0.02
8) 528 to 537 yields 0.22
